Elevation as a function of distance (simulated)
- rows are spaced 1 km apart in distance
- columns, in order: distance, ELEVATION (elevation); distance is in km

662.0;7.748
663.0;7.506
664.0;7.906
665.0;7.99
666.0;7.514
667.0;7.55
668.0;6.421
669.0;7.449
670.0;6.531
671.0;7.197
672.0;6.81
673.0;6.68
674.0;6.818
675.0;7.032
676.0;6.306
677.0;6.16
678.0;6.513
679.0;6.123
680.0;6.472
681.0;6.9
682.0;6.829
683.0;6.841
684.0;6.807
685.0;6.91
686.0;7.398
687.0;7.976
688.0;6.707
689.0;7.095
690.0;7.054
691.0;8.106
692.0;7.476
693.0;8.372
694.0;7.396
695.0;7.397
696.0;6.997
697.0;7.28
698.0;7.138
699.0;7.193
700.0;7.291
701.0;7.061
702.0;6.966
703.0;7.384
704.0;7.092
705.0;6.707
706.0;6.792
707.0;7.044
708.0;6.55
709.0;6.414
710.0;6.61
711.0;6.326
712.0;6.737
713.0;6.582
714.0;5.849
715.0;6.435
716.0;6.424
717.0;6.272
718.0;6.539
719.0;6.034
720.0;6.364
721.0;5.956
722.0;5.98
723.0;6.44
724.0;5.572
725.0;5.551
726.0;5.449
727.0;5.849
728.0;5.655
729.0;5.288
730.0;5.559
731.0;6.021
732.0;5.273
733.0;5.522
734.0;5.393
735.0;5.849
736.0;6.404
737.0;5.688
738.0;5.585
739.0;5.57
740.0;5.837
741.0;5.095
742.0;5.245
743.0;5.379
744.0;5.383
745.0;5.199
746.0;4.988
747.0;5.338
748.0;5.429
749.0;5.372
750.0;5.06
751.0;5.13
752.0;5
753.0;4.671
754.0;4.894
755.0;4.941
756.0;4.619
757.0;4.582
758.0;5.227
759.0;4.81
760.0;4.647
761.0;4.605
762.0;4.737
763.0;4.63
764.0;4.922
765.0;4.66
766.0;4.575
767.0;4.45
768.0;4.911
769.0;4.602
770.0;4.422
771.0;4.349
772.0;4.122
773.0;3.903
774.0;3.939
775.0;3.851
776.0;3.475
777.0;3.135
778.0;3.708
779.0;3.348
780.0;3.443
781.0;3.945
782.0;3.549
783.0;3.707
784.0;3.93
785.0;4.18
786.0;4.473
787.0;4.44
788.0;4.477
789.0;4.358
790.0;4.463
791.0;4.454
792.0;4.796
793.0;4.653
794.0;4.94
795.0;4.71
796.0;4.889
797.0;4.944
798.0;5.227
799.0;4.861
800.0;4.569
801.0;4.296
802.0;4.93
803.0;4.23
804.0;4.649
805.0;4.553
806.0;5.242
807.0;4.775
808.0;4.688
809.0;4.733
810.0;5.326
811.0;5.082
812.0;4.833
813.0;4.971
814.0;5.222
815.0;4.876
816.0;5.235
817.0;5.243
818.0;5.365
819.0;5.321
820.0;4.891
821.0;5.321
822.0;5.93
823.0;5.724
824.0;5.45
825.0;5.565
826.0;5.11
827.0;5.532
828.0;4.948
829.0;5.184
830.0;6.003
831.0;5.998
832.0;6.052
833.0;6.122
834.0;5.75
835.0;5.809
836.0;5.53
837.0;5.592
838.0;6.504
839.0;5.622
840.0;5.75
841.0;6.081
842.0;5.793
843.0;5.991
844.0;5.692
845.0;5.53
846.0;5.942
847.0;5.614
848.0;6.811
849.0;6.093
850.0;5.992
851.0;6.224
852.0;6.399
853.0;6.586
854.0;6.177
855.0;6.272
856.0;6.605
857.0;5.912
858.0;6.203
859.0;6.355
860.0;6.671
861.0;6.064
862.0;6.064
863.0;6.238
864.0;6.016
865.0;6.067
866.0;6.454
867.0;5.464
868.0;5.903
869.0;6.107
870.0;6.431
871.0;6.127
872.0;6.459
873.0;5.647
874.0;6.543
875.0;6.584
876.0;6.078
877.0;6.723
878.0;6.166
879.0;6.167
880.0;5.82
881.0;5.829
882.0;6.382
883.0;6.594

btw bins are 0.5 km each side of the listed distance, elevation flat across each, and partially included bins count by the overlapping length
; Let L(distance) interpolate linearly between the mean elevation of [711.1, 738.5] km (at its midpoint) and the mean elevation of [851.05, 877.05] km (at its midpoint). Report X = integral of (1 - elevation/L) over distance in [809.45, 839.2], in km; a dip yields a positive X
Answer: 3.3 km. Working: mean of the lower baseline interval 5.94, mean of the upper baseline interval 6.23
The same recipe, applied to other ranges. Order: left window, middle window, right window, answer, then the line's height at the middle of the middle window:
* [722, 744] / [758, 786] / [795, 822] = 5.78 km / 5.28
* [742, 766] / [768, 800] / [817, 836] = 5.90 km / 5.21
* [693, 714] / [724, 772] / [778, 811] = 5.05 km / 5.75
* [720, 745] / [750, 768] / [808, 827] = 2.41 km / 5.52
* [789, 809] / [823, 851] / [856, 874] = -1.22 km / 5.55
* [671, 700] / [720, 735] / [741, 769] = 0.16 km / 5.77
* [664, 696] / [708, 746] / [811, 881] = 4.88 km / 6.73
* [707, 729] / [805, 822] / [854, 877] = 3.05 km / 6.19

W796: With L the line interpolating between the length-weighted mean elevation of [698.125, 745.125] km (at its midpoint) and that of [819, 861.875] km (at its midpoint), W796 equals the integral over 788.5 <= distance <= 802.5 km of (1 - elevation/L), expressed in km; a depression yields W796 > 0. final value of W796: 2.9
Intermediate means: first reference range 6.13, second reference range 5.89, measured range 4.72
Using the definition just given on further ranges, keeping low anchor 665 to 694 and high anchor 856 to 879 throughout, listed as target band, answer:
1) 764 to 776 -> 4.16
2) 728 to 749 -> 3.93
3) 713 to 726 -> 1.41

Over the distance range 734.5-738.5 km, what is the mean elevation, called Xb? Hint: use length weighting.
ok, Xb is 5.88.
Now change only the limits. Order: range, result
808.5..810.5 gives 5.03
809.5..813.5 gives 5.05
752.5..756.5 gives 4.78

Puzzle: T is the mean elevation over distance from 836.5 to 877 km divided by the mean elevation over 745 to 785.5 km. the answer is 1.37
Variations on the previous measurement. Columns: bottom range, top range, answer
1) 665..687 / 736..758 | 0.76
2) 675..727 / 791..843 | 0.78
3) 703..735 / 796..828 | 0.82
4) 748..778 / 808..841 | 1.20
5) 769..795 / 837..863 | 1.49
